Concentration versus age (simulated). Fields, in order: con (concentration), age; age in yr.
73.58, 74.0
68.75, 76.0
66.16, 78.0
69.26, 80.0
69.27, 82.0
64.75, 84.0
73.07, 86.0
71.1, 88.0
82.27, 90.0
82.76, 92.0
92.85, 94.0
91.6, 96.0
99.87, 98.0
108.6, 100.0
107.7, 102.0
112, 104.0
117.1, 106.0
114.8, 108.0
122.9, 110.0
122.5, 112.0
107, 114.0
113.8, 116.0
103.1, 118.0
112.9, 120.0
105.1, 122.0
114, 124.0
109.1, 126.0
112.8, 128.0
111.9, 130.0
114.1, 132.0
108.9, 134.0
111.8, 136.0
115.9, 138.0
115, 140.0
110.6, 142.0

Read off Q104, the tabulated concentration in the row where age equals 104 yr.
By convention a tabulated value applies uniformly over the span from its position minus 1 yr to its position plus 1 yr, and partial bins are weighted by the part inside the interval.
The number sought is 112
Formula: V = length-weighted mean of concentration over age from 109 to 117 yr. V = 117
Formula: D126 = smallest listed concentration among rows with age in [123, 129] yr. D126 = 109.1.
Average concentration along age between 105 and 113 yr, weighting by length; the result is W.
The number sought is 119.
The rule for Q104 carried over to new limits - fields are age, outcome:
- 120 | 112.9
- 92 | 82.76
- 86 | 73.07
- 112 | 122.5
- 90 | 82.27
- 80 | 69.26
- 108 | 114.8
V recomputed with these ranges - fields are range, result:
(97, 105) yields 107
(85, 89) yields 72.1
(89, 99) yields 89.9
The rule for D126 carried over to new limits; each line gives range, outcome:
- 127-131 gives 111.9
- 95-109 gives 91.6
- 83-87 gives 64.75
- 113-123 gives 103.1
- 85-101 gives 71.1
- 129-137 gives 108.9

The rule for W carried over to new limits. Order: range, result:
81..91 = 72.1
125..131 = 111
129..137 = 112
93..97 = 92.2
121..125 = 110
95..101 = 100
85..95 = 80.4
